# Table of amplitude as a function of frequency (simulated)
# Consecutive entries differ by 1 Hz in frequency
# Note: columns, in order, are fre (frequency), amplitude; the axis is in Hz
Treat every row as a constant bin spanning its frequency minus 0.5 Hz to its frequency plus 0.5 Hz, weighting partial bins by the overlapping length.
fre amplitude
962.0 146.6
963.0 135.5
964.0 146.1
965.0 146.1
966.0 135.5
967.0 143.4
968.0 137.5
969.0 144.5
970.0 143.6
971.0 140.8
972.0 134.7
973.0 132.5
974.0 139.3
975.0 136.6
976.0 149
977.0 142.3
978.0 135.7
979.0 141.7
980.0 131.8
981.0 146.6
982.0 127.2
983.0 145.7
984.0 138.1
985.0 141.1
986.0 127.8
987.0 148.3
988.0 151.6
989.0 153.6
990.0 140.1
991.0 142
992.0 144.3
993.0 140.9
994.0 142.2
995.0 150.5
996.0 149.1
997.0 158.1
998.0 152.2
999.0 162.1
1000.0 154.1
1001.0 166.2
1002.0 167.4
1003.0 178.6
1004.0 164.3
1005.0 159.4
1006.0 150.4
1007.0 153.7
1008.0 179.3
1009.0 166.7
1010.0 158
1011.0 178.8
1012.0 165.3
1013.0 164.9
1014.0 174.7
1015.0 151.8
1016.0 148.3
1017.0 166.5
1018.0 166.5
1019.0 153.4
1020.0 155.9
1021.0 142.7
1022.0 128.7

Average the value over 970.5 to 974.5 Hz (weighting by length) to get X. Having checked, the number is 137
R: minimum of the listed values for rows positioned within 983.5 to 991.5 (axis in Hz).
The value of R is 127.8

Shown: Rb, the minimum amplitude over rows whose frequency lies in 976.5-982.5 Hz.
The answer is 127.2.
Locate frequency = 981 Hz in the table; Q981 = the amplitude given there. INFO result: 146.6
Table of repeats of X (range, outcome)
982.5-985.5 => 142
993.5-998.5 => 150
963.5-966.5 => 143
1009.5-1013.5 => 167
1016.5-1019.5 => 162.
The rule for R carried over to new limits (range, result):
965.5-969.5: 135.5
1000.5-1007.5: 150.4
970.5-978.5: 132.5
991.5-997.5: 140.9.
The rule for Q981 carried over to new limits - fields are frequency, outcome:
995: 150.5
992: 144.3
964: 146.1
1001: 166.2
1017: 166.5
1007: 153.7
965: 146.1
